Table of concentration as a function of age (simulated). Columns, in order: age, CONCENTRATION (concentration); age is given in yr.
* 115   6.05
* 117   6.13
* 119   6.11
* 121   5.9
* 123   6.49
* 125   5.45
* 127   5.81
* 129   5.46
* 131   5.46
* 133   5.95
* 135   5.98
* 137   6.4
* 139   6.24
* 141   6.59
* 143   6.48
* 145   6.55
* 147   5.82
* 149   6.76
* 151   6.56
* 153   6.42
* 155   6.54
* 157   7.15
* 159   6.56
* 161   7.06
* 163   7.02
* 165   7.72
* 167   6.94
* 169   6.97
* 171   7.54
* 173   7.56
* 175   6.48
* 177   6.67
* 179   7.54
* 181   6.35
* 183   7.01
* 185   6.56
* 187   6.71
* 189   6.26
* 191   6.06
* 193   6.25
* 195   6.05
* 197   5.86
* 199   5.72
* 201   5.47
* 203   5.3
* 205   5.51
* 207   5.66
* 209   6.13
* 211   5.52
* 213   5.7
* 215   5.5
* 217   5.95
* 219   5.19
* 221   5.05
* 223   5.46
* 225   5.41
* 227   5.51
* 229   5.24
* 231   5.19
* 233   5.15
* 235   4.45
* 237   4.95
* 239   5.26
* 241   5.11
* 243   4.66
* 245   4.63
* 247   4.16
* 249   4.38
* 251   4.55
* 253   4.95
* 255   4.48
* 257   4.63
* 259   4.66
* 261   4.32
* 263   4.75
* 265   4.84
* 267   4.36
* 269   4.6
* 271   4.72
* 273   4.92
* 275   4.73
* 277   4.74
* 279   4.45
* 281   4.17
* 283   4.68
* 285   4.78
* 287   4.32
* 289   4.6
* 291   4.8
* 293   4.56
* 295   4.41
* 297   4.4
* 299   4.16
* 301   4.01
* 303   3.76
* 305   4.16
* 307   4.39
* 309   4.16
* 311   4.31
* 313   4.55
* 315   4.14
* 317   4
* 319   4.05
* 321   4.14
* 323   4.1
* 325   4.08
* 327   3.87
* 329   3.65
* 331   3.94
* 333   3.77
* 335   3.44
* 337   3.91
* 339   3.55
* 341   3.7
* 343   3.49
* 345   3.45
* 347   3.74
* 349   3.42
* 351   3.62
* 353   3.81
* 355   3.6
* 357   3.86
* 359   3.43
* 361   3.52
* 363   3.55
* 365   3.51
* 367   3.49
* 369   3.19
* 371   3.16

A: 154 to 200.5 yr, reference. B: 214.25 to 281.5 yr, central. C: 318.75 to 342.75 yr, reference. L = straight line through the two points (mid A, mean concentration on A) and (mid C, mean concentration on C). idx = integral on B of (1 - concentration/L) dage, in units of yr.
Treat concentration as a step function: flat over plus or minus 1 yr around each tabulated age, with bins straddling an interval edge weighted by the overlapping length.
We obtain 6.53 yr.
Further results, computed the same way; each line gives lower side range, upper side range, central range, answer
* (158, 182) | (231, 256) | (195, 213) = 0.9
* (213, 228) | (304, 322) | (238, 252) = 1.2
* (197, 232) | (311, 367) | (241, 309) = 2.2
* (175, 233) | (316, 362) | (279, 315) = 0.4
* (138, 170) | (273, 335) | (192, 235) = 1.5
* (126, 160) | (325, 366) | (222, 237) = -0.1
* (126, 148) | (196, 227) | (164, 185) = -4.5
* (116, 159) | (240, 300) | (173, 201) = -4.1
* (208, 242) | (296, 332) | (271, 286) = -0.2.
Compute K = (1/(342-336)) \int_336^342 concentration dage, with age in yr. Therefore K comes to 3.72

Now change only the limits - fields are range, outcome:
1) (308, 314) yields 4.34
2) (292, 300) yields 4.38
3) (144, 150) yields 6.38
